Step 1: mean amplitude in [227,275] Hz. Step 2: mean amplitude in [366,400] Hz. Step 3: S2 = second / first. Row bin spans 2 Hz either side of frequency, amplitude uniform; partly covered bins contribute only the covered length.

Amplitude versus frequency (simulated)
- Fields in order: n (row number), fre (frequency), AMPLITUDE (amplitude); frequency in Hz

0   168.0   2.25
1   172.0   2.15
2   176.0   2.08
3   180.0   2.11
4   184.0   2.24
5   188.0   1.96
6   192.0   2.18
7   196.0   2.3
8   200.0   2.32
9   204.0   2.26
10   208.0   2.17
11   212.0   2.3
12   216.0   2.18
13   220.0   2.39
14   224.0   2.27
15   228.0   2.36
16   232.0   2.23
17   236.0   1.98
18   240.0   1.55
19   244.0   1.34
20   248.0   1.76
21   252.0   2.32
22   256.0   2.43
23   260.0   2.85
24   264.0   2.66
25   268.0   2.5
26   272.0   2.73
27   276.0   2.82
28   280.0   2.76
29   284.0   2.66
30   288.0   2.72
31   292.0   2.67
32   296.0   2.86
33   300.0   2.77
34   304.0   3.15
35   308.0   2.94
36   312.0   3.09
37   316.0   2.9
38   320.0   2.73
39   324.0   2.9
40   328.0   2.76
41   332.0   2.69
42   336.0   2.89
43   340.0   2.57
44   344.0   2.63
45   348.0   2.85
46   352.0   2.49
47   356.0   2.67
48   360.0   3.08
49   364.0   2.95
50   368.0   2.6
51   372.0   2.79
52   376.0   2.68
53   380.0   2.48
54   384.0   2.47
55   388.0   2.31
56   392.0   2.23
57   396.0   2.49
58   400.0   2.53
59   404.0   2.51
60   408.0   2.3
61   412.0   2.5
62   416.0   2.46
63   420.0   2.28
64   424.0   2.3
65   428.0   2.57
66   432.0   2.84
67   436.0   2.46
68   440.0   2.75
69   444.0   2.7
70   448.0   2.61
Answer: 1.1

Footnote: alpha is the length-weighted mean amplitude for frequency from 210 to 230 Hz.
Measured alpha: 2.3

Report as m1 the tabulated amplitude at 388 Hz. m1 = 2.31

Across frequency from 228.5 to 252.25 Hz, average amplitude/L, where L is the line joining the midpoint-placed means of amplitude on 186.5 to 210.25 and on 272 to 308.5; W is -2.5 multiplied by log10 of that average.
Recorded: 0.31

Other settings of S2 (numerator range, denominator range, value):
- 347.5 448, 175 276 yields 1.15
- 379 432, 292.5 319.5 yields 0.83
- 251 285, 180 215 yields 1.20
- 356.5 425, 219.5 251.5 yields 1.28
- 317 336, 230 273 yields 1.27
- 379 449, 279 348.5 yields 0.89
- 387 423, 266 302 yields 0.88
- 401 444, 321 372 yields 0.91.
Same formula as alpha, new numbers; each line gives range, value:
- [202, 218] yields 2.23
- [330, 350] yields 2.73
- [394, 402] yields 2.51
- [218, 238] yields 2.25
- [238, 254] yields 1.74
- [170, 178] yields 2.12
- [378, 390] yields 2.42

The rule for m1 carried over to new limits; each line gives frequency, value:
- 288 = 2.72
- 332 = 2.69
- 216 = 2.18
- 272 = 2.73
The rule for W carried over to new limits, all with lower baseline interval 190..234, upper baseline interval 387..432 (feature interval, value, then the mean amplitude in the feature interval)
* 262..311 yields -0.19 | 2.78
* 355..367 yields -0.21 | 2.89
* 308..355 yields -0.17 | 2.78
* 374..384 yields -0.07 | 2.56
